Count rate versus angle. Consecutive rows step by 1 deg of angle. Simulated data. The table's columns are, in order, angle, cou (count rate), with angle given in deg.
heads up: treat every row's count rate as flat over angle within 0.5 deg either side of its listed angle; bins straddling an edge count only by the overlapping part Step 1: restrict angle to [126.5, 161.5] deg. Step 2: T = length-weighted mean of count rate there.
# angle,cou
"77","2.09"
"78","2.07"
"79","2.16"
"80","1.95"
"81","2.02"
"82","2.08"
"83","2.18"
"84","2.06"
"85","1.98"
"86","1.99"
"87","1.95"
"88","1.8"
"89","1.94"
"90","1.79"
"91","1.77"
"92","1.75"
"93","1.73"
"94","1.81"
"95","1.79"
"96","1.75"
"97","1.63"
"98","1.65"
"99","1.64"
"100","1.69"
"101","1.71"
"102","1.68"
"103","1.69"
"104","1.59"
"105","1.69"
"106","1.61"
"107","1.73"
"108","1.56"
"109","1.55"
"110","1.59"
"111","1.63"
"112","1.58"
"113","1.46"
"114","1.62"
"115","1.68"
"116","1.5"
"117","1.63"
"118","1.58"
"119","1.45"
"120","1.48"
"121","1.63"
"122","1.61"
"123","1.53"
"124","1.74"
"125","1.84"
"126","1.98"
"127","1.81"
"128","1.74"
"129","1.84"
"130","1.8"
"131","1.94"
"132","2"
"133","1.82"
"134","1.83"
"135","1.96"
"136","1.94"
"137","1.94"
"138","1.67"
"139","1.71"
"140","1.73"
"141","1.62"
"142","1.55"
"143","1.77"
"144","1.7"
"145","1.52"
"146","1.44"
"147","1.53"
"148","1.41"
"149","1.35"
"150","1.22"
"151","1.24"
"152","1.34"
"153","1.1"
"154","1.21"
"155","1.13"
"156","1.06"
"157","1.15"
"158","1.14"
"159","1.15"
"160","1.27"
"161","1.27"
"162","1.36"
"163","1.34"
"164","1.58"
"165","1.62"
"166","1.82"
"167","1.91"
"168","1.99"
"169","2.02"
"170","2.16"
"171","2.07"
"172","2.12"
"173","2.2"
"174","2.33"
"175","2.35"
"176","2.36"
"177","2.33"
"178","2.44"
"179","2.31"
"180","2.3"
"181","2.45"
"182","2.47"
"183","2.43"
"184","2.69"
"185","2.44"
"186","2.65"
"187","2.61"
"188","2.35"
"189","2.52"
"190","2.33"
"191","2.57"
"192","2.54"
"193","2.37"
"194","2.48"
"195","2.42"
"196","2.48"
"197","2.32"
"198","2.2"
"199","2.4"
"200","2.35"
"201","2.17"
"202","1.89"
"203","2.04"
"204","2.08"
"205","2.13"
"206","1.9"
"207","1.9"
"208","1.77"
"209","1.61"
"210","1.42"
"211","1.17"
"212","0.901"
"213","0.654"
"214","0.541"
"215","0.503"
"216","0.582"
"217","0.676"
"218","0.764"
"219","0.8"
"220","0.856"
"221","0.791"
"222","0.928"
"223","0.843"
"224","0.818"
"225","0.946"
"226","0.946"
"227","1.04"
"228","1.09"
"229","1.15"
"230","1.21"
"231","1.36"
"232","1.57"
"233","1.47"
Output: 1.54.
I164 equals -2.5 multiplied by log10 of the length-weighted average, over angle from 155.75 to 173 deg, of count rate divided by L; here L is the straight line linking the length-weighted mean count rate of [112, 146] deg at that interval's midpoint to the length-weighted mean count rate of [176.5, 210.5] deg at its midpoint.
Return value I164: 0.25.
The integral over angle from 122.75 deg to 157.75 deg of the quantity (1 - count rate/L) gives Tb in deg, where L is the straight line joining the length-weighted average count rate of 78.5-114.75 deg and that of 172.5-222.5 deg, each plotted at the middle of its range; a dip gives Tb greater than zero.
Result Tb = 4.4 deg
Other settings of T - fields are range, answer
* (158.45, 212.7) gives 2.07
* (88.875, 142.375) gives 1.71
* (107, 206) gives 1.86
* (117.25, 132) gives 1.72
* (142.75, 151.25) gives 1.46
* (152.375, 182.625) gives 1.8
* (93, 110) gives 1.67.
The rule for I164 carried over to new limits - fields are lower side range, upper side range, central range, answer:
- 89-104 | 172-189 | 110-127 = 0.17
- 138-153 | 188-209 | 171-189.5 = -0.21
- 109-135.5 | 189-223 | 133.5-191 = -0.10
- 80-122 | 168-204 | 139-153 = 0.35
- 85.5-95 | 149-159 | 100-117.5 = 0.02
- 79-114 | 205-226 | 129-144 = -0.18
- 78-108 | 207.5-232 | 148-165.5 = 0.10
